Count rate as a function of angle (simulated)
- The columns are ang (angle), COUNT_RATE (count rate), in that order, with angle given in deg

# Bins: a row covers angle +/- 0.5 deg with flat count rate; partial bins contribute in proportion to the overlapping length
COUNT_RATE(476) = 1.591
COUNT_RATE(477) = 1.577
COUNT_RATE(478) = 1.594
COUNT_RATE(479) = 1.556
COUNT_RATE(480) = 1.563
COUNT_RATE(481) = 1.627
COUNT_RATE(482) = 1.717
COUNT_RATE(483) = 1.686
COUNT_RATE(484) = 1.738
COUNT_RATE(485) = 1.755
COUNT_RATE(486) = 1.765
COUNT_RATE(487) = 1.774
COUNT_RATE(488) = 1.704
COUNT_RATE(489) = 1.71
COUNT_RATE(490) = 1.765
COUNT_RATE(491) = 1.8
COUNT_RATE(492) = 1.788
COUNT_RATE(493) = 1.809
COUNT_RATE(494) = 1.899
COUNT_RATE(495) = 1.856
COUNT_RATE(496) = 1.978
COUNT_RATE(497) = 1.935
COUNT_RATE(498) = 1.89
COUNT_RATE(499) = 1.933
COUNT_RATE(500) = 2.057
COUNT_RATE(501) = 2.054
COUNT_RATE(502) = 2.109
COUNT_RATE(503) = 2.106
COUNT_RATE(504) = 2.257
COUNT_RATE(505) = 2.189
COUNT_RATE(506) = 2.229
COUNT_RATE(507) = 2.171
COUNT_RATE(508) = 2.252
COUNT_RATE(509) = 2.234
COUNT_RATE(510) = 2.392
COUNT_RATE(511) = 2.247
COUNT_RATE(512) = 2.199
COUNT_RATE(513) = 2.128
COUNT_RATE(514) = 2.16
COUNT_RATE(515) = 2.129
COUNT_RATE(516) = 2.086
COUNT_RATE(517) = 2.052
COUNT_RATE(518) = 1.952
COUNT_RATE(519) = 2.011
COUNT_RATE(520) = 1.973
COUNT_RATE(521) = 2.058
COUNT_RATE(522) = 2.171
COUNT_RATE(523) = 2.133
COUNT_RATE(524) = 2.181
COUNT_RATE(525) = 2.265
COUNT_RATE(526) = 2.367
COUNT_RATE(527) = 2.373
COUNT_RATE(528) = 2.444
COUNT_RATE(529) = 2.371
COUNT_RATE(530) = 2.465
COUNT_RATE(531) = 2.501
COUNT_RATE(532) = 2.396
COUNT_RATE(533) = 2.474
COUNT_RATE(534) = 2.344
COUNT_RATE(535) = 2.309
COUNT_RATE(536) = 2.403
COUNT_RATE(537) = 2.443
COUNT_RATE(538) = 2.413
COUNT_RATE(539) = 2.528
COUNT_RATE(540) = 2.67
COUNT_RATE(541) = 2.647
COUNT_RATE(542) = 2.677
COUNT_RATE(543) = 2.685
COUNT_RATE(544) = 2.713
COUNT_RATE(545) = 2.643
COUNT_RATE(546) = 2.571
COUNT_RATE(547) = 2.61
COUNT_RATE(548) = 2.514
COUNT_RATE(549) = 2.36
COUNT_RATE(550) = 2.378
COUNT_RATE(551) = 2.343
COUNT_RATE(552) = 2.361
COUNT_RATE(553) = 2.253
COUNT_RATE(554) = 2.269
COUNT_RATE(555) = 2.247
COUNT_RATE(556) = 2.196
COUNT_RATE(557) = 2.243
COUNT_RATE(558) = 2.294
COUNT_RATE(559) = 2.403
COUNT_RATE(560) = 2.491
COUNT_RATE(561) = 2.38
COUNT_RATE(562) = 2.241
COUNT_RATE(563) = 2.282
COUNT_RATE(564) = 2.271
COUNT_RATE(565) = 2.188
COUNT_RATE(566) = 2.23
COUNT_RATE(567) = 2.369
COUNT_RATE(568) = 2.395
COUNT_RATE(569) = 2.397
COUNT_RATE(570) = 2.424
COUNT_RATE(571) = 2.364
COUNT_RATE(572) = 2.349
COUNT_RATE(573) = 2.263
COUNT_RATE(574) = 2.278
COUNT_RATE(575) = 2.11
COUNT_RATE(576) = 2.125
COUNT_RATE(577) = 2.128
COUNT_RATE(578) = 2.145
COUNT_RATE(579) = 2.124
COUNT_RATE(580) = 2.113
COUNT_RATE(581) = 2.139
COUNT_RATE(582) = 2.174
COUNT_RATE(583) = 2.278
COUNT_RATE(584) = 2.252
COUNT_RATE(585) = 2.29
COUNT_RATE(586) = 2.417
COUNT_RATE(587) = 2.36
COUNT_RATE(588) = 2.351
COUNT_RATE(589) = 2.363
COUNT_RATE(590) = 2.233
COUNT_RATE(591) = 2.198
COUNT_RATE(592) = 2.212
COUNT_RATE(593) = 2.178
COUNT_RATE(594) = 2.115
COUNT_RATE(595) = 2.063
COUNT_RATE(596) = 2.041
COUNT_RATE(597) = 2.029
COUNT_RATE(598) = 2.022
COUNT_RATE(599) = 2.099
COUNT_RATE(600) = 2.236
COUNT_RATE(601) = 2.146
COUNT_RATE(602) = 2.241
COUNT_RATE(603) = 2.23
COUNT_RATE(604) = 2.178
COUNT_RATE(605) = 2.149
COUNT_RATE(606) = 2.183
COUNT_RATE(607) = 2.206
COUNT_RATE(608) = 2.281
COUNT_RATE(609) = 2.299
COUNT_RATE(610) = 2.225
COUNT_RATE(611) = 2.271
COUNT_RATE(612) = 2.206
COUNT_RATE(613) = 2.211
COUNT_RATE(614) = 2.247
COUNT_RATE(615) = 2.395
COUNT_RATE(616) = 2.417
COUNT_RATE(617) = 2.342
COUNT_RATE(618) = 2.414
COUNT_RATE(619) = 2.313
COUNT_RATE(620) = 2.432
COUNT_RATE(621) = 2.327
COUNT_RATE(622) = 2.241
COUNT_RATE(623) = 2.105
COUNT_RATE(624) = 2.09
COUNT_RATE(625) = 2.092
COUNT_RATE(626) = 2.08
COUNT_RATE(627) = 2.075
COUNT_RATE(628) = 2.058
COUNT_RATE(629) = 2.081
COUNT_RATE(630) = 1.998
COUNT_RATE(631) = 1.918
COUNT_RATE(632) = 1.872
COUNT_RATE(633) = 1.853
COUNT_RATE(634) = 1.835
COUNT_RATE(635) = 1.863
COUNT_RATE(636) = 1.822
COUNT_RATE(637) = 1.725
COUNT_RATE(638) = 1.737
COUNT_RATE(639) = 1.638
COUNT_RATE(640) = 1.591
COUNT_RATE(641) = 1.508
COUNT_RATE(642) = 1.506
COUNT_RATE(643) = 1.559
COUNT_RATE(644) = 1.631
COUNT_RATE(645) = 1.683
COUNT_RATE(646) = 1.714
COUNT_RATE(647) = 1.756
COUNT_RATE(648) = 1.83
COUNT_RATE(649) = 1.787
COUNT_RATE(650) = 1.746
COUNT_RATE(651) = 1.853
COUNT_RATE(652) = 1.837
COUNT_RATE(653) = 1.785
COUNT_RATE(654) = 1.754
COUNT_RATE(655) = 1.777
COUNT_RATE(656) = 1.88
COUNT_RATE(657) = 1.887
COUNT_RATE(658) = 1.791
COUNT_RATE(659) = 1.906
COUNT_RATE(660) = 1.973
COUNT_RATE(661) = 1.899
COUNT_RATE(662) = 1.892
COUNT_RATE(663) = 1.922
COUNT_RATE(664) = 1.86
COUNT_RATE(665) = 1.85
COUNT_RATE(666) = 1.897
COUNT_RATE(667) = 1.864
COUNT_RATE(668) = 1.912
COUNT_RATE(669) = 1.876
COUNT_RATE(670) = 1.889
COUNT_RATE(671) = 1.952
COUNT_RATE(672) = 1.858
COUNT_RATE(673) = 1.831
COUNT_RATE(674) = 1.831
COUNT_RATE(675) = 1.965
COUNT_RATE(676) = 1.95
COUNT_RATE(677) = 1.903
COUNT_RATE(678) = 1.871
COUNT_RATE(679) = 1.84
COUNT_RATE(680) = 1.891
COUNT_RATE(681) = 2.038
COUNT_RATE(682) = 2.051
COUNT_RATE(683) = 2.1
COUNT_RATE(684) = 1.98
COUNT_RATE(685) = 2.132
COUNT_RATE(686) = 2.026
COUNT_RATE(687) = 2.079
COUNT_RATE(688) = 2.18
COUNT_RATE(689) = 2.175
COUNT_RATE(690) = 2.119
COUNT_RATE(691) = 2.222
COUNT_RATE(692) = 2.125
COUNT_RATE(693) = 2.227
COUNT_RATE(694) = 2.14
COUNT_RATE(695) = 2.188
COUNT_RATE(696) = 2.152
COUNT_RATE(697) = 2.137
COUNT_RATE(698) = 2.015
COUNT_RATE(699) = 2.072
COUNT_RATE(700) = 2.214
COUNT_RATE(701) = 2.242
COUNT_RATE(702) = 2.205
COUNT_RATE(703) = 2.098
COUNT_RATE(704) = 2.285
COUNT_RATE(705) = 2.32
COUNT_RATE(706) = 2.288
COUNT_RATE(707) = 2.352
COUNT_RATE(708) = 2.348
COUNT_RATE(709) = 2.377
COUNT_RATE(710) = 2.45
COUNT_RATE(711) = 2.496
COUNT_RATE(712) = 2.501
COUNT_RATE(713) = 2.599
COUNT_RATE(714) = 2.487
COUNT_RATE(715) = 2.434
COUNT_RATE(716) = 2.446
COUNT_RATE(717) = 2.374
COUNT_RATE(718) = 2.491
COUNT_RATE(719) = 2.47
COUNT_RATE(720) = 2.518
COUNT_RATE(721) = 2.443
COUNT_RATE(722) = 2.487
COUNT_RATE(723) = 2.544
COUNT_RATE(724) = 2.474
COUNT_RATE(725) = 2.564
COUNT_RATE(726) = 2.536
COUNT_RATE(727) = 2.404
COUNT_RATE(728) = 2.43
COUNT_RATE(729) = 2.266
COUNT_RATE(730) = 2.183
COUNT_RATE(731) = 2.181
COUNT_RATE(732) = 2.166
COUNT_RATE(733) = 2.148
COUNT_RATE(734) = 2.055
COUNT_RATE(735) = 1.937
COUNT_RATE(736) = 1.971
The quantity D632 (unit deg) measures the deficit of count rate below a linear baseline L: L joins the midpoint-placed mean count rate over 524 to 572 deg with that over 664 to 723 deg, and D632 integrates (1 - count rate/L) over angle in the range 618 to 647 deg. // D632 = 4.5 deg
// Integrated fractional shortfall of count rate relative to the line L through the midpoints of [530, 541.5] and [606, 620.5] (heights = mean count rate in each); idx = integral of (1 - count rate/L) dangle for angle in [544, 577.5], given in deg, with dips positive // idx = 1.0 deg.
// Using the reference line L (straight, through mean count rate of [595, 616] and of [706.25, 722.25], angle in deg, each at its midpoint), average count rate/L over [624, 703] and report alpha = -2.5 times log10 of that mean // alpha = 0.21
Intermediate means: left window 2.2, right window 2.45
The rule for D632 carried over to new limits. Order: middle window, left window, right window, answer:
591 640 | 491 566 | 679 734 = 3.2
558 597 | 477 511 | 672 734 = -4.2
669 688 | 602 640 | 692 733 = 2.5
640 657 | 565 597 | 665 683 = 2.3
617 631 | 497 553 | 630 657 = -2.5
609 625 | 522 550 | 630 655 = -3.0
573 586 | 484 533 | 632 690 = -1.4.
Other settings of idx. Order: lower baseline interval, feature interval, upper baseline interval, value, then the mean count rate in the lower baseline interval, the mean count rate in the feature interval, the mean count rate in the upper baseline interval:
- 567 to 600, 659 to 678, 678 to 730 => 3.0 deg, 2.22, 1.9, 2.27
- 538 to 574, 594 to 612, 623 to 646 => -1.0 deg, 2.41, 2.17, 1.83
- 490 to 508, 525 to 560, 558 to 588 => -4.4 deg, 2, 2.44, 2.28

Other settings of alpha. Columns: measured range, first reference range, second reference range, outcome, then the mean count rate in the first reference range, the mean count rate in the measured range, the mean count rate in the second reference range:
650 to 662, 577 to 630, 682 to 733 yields 0.214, 2.21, 1.85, 2.29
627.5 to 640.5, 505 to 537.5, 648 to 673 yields 0.051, 2.25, 1.85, 1.86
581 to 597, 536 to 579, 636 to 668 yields -0.024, 2.38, 2.23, 1.78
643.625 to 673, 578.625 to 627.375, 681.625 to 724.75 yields 0.222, 2.22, 1.84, 2.28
